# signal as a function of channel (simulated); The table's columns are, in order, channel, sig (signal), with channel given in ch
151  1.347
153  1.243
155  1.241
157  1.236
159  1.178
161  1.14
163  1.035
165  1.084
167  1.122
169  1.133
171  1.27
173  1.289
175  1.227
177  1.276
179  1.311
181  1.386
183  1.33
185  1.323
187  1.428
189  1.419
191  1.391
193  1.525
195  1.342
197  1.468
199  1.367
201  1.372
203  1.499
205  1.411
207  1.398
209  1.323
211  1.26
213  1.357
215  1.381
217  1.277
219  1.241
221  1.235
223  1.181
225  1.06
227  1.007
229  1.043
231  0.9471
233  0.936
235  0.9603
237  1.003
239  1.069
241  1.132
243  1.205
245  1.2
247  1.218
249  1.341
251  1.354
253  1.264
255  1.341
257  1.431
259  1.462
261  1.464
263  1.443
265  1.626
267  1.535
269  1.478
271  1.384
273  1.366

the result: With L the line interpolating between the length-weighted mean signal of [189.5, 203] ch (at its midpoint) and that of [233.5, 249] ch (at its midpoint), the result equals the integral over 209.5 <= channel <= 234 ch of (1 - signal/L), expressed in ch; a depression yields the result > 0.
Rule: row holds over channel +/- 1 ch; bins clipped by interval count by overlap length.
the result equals 1.76 ch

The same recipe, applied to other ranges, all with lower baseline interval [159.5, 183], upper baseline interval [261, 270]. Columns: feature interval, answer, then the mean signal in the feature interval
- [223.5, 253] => 6.54 ch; 1.11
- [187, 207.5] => -1.99 ch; 1.42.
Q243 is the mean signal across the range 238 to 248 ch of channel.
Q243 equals 1.16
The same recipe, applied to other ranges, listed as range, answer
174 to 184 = 1.31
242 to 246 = 1.2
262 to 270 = 1.52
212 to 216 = 1.37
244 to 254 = 1.28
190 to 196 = 1.42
